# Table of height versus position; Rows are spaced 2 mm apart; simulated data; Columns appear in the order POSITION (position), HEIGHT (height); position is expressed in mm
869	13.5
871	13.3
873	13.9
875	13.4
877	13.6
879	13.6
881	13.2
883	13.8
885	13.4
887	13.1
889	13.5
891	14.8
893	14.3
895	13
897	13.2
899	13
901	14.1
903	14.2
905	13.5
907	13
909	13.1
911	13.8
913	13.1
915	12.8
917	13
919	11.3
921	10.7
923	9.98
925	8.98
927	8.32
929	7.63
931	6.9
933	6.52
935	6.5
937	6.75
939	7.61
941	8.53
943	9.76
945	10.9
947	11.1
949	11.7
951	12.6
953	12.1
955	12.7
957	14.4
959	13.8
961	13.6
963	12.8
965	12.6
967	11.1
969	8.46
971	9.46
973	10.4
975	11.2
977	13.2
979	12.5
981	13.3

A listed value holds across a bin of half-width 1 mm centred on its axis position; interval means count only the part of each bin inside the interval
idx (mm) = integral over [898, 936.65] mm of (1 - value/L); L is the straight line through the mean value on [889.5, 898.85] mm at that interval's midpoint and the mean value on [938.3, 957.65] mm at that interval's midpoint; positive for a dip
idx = 5.2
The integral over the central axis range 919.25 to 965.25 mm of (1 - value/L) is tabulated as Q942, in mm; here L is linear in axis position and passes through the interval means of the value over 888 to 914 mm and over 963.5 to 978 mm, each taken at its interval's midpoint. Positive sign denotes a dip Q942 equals 6.5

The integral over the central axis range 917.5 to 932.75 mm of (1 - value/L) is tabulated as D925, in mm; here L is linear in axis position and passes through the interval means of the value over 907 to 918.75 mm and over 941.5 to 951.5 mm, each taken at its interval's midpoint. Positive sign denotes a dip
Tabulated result 4.0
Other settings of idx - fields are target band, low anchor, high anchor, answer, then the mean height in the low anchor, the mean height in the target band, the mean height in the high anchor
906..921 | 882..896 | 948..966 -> 0.8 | 13.7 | 12.7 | 12.9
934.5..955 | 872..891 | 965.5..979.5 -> 3.0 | 13.6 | 9.98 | 10.9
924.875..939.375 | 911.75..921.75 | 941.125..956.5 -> 5.6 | 12.3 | 7.3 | 11.5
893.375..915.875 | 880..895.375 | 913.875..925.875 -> -1.9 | 13.7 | 13.4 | 11.2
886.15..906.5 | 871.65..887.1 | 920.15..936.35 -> -3.6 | 13.5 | 13.7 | 8.14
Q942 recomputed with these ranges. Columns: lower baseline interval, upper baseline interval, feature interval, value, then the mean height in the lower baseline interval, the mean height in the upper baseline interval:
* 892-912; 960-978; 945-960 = -0.7 mm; 13.5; 11.4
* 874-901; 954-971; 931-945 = 5.4 mm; 13.6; 12.3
